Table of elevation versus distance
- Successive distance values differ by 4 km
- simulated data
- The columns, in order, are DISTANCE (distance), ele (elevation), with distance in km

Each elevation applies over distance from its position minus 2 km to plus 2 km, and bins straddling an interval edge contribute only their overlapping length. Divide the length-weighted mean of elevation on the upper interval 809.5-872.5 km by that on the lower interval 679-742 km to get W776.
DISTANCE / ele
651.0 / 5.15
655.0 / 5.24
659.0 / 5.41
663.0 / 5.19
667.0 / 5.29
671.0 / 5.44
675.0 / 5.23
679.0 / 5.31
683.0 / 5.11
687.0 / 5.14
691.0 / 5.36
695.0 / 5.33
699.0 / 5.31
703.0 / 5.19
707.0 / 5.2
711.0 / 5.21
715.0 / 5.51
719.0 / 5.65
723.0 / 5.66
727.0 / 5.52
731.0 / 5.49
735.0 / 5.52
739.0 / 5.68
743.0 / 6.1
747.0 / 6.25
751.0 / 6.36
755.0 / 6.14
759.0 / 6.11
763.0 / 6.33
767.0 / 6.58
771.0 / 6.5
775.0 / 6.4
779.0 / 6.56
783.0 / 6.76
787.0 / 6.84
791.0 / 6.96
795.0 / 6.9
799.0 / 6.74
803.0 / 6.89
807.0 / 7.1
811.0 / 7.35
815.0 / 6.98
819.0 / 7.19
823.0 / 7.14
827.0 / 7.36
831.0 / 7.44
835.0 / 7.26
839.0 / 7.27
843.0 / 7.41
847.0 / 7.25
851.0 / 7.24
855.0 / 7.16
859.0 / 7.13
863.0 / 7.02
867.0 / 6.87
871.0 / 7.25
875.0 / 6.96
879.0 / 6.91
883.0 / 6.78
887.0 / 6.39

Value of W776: 1.3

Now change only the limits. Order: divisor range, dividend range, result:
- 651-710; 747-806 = 1.25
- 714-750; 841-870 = 1.25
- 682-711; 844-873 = 1.36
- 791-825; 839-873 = 1.02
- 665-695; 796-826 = 1.34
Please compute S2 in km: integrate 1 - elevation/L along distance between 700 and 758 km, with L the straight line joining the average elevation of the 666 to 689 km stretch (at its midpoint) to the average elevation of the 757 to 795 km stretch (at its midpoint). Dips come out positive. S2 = 2.6 km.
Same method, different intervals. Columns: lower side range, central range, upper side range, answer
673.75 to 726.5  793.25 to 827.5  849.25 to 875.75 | -2.8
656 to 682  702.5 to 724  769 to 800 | 1.6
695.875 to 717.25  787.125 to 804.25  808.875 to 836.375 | -0.2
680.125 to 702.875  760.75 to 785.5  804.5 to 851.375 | -0.3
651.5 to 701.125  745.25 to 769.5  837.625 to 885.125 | -0.9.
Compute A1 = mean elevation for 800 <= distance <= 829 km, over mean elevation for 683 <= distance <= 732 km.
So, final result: 1.3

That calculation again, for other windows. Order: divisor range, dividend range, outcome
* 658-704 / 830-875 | 1.36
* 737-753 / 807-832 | 1.18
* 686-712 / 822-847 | 1.39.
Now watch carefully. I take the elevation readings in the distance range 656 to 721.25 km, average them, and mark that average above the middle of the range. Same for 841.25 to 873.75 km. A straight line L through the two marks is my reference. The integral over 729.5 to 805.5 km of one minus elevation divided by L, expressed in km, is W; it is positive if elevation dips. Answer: -2.6 km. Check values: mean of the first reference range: 5.31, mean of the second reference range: 7.16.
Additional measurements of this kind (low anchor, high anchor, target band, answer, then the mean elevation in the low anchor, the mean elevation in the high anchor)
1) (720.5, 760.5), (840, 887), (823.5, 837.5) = -1.2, 5.88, 7.06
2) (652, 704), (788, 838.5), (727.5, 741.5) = 1.1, 5.27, 7.11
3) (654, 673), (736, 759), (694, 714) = 1.5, 5.32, 6.08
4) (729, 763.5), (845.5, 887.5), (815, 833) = -1.6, 5.98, 7.02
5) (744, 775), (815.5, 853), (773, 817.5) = -0.6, 6.32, 7.27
